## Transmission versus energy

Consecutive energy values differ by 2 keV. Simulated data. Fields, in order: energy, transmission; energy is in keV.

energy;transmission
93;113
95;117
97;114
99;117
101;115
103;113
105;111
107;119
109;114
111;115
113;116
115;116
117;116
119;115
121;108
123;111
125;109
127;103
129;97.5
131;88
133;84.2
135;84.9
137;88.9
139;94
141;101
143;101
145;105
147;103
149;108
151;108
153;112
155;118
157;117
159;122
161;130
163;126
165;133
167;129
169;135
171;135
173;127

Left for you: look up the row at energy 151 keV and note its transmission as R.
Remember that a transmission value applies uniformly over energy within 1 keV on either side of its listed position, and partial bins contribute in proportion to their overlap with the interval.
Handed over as 108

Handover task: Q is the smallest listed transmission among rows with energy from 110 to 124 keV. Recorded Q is 108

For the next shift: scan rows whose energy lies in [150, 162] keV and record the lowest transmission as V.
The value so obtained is 108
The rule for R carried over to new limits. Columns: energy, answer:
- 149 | 108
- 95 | 117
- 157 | 117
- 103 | 113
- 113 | 116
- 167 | 129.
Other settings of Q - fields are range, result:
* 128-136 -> 84.2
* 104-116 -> 111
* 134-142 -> 84.9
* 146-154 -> 103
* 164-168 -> 129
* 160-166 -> 126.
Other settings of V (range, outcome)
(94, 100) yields 114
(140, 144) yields 101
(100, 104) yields 113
